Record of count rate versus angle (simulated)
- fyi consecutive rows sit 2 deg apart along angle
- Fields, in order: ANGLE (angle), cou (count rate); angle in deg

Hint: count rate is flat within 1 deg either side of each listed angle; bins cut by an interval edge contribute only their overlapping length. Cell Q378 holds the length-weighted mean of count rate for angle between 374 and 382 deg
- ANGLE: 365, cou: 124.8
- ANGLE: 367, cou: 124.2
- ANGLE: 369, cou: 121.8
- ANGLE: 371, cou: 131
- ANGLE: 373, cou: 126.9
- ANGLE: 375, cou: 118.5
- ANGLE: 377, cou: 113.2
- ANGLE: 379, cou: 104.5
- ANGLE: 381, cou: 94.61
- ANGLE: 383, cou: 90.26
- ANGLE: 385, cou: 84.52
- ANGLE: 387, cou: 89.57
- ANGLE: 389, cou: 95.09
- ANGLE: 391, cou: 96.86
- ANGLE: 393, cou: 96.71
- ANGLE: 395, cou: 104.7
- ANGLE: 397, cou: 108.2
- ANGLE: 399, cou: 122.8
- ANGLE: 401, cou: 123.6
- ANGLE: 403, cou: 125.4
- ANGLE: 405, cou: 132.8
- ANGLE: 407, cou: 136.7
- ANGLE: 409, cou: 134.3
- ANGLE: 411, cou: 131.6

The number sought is 108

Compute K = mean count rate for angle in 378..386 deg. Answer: 93.5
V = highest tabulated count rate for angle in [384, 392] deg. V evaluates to 96.86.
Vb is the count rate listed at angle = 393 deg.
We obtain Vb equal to 96.71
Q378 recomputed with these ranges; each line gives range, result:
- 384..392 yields 91.5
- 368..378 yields 122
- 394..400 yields 112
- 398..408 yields 128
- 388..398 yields 100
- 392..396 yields 101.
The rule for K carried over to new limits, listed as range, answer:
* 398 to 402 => 123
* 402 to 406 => 129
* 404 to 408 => 135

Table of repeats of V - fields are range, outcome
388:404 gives 125.4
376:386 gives 113.2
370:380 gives 131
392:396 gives 104.7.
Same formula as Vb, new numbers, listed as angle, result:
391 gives 96.86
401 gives 123.6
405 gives 132.8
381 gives 94.61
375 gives 118.5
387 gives 89.57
